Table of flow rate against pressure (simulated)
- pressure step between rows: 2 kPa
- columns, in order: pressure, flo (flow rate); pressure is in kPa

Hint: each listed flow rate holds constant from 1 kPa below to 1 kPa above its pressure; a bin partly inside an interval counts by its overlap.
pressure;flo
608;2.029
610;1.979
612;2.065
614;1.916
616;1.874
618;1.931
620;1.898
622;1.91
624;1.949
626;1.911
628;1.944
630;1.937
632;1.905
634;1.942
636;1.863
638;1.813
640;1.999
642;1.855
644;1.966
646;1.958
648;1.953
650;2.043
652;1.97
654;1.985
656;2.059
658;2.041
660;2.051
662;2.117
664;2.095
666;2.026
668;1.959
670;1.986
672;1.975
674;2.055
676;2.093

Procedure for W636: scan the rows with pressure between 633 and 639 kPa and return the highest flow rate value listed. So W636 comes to 1.942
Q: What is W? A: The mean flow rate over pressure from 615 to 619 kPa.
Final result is 1.9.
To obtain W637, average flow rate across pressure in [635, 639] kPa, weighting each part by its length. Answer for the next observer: 1.84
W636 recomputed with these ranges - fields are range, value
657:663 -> 2.117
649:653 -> 2.043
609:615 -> 2.065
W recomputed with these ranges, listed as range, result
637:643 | 1.89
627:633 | 1.93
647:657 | 2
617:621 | 1.91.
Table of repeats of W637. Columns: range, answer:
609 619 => 1.95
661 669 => 2.05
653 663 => 2.05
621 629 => 1.93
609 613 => 2.02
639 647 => 1.94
